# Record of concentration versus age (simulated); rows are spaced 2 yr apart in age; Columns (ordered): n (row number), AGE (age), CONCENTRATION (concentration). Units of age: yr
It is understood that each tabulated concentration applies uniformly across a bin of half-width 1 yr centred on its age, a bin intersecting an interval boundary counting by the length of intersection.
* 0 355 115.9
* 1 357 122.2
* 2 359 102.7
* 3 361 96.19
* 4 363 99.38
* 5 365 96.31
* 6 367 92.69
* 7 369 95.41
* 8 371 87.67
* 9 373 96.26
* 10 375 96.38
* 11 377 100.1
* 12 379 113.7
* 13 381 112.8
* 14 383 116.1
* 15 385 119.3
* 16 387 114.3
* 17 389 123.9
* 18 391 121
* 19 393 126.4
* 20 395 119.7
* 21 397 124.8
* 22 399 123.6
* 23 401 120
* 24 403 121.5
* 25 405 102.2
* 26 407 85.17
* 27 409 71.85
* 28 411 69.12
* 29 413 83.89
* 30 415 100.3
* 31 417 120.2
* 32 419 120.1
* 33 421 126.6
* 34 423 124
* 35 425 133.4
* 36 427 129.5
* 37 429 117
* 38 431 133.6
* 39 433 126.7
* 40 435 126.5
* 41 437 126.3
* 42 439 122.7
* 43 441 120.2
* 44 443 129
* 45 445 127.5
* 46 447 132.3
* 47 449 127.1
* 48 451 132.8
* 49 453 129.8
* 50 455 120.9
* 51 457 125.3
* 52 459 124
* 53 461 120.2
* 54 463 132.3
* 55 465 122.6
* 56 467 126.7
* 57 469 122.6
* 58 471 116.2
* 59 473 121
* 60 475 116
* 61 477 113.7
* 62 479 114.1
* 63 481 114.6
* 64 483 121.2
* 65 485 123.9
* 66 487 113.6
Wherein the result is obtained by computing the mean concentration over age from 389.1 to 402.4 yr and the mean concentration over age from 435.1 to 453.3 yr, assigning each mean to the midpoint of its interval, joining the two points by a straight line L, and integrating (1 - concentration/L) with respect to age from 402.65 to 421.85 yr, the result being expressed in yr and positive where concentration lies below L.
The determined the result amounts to 3.9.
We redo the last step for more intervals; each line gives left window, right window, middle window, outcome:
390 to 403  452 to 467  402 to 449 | 3.2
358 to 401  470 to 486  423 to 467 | -4.6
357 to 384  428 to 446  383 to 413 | 0.3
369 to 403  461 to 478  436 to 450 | -0.9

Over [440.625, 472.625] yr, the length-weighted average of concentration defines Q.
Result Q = 126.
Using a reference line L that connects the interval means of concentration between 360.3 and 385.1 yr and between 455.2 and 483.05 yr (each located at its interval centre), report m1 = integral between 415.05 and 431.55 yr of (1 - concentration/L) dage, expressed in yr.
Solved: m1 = -1.8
